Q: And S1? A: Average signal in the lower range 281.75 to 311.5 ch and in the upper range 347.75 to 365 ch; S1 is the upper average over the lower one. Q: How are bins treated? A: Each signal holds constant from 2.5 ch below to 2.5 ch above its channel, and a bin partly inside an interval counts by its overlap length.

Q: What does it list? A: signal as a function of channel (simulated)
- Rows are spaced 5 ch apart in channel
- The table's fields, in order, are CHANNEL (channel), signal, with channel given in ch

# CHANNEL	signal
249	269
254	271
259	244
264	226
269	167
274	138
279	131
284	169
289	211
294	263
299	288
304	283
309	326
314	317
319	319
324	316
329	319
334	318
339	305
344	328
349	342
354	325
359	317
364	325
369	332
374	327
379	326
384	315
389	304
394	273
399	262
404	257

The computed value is 1.3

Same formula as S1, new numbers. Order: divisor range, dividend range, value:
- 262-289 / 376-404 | 1.73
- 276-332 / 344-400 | 1.18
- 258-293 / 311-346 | 1.72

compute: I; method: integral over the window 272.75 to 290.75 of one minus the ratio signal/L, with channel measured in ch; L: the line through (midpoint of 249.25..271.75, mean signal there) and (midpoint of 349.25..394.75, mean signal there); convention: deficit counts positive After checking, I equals 6.2 ch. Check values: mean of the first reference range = 230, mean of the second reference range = 319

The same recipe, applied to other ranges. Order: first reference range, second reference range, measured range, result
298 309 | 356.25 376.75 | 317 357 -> -1.4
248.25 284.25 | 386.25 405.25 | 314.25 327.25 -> -4.8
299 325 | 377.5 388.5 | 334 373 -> -1.3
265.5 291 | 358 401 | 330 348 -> -4.9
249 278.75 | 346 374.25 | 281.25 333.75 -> -3.5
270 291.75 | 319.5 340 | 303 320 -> -3.6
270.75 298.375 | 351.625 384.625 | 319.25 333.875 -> -3.5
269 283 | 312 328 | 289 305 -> -2.8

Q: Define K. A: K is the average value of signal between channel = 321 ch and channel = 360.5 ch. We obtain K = 321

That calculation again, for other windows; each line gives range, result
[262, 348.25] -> 262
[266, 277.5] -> 154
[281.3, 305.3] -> 240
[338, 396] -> 319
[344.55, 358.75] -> 330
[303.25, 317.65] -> 313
